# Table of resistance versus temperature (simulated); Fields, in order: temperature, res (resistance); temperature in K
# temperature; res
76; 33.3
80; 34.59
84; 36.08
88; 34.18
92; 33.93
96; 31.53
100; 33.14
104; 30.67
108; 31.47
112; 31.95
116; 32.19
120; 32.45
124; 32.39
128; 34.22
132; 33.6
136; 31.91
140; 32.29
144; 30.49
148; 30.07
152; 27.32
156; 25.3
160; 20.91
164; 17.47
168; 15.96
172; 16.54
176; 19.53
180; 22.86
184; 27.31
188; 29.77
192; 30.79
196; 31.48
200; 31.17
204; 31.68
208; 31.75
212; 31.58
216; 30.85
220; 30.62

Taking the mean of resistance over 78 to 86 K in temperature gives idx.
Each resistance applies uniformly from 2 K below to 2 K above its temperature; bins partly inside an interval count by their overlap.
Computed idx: 35.3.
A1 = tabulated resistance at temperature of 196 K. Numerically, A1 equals 31.48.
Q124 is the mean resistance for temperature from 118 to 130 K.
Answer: 33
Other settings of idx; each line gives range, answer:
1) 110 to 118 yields 32.1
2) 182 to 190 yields 28.5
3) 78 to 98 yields 34.1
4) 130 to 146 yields 32.1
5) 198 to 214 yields 31.5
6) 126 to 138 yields 33.2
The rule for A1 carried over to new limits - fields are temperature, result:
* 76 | 33.3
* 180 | 22.86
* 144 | 30.49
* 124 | 32.39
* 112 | 31.95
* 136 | 31.91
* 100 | 33.14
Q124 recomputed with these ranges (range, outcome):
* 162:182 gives 18.5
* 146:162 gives 25.9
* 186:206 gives 31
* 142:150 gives 30.3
